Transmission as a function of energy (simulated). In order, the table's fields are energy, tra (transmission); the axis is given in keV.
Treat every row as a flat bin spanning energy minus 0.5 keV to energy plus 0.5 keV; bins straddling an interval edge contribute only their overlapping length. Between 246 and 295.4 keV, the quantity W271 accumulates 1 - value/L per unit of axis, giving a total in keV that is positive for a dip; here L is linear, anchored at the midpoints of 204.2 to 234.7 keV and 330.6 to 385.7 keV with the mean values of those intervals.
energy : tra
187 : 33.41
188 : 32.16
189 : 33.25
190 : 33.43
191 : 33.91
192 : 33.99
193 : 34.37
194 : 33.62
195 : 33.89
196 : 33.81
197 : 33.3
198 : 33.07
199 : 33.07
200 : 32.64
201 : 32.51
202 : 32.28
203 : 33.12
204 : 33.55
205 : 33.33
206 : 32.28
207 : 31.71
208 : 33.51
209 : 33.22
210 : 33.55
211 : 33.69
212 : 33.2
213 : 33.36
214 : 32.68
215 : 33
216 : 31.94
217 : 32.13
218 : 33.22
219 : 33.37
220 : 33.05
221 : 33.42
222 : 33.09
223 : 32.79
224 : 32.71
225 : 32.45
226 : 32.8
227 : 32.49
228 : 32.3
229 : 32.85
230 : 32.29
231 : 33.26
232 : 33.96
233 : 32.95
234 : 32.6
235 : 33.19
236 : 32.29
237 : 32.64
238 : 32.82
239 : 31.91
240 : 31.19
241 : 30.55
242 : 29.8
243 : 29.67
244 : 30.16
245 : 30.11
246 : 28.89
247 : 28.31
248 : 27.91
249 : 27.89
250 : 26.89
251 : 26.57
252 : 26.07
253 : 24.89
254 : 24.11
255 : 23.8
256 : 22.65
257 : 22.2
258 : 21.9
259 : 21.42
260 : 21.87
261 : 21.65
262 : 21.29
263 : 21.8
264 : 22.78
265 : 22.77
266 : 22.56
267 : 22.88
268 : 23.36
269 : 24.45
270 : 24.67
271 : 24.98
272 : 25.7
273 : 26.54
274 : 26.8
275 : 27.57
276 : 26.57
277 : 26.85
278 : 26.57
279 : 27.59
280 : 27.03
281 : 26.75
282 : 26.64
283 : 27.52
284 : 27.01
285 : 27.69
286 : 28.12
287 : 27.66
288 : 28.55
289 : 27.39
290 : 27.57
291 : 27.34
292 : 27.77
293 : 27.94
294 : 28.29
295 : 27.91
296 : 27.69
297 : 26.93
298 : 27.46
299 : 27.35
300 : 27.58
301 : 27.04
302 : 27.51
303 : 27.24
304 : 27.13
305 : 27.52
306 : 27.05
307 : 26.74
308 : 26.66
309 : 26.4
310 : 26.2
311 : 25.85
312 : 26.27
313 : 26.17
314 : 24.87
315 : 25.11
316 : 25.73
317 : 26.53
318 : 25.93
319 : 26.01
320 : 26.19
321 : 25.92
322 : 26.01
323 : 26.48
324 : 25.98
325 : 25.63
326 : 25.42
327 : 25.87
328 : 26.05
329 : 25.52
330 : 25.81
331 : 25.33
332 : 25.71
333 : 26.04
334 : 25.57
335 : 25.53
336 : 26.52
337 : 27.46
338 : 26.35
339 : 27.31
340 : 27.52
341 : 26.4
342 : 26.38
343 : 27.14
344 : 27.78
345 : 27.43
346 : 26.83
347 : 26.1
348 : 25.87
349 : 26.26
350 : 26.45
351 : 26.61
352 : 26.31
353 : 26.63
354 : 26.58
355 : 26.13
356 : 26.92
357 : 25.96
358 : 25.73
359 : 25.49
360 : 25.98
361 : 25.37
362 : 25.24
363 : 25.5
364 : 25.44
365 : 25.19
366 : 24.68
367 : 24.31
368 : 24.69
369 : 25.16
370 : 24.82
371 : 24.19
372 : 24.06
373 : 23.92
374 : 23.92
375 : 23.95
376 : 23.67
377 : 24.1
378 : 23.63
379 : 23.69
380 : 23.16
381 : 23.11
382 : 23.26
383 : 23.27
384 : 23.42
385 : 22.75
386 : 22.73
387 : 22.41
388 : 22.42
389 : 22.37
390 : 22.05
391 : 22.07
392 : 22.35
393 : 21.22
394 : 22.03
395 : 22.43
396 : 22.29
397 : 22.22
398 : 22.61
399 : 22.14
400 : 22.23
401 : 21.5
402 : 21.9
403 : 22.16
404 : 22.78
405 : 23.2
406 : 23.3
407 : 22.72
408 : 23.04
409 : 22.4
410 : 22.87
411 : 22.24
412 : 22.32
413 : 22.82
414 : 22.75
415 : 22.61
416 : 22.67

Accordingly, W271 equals 7.3 keV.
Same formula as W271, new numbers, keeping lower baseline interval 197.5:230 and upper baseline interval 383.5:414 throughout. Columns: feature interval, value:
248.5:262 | 2.9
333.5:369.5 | -1.5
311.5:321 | 0.4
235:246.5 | 0.1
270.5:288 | 1.3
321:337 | 0.3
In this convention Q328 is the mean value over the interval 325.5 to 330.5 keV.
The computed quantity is 25.7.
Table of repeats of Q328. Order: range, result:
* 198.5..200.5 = 32.9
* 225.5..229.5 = 32.6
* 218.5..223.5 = 33.1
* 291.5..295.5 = 28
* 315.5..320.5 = 26.1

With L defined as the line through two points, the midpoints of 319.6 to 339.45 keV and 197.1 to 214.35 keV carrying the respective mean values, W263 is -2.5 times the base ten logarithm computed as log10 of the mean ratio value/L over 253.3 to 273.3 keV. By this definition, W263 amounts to 0.27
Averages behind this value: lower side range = 33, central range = 23.2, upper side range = 26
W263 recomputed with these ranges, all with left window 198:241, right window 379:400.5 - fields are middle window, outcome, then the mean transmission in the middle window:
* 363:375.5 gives -0.04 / 24.6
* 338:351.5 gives -0.06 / 26.8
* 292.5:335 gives 0.03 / 26.4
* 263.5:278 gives 0.19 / 24.9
